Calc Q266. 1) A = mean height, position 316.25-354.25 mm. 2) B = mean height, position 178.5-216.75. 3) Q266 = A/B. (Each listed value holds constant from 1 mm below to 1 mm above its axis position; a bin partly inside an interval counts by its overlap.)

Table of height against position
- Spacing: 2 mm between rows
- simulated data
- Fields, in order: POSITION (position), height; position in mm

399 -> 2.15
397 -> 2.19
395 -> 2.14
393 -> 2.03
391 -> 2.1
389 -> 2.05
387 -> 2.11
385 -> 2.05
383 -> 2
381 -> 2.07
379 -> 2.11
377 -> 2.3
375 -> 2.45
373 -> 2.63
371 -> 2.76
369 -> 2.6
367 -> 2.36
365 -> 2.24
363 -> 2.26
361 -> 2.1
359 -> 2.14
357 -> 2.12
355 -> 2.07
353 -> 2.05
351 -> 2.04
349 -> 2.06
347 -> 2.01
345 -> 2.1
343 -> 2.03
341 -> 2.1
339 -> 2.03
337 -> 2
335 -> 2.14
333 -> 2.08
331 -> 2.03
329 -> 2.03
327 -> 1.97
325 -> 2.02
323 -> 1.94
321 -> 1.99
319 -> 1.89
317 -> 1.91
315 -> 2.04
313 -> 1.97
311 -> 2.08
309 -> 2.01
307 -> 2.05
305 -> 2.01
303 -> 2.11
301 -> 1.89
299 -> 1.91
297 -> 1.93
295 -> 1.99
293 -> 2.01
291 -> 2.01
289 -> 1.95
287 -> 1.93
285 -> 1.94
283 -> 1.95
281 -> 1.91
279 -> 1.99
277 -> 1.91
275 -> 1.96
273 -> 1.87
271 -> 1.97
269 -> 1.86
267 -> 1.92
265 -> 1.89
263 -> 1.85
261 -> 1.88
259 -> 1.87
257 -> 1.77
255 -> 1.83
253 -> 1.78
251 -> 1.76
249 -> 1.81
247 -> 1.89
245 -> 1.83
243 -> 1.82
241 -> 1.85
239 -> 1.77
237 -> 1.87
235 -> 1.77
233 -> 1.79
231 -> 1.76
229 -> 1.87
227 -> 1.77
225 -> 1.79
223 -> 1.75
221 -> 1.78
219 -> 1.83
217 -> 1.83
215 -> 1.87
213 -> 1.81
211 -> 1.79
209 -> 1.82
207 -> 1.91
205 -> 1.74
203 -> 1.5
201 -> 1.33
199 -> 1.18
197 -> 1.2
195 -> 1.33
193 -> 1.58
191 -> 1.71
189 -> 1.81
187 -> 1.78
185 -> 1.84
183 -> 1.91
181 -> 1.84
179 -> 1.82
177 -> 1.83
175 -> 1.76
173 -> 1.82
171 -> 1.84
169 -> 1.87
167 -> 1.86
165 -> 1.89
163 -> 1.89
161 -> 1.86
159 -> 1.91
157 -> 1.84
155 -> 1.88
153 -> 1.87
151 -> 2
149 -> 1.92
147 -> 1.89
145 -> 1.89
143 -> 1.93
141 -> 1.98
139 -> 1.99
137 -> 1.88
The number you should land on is 1.21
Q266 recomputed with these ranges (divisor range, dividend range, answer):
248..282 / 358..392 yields 1.20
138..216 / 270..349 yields 1.12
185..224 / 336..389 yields 1.31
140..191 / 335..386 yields 1.17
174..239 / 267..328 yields 1.14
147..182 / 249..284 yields 1.01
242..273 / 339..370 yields 1.16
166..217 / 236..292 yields 1.10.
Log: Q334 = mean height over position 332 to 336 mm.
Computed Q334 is 2.11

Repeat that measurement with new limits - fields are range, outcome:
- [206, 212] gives 1.84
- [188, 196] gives 1.61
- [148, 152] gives 1.96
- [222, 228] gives 1.77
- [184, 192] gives 1.79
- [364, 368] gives 2.3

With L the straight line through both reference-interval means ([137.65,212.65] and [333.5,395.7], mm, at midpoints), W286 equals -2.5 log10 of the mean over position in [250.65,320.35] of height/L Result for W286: 0.040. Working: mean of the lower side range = 1.78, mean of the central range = 1.93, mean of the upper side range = 2.17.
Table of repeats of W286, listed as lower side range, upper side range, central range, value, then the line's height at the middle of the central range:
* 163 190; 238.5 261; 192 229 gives 0.104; 1.83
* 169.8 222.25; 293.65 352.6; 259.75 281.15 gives -0.012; 1.89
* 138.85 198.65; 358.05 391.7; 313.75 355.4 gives 0.075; 2.17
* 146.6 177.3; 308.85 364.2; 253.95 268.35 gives 0.063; 1.97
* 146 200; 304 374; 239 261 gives 0.063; 1.93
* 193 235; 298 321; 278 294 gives -0.027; 1.91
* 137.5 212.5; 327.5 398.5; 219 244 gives 0.055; 1.89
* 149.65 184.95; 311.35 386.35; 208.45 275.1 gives 0.081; 1.97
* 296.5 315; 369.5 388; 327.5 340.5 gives 0.031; 2.11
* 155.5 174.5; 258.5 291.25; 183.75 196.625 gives 0.135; 1.88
